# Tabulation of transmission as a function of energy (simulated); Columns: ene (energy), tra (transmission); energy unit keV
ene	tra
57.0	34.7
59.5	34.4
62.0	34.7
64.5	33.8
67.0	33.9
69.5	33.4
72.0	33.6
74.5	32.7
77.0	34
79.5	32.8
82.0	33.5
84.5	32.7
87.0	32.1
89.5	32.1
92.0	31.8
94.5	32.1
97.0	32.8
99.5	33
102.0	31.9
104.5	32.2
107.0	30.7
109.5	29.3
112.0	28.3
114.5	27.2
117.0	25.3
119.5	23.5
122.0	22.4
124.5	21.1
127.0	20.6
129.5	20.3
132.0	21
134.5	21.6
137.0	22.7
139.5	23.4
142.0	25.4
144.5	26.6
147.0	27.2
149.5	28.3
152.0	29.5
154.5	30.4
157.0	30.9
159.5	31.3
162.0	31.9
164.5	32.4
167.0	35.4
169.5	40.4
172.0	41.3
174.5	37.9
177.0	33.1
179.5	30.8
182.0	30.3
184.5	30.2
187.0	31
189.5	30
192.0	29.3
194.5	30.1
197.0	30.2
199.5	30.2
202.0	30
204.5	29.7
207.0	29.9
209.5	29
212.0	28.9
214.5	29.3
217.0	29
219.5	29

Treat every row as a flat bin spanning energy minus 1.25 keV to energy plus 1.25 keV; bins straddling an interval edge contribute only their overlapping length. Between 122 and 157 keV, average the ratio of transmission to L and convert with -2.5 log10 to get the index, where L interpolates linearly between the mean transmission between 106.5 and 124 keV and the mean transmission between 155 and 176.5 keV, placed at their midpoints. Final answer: 0.23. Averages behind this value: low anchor 26.3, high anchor 34.9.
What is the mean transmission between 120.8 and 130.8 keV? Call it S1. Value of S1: 21.1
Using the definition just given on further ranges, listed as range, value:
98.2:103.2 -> 32.5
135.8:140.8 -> 23.1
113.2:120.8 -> 25.3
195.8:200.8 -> 30.2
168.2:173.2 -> 40.8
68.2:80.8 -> 33.3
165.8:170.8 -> 38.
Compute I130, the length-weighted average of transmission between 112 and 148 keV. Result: 23.6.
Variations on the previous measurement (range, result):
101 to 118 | 29.3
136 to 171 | 29.8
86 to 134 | 27.7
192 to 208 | 30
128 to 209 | 29.7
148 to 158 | 29.7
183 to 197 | 30.1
